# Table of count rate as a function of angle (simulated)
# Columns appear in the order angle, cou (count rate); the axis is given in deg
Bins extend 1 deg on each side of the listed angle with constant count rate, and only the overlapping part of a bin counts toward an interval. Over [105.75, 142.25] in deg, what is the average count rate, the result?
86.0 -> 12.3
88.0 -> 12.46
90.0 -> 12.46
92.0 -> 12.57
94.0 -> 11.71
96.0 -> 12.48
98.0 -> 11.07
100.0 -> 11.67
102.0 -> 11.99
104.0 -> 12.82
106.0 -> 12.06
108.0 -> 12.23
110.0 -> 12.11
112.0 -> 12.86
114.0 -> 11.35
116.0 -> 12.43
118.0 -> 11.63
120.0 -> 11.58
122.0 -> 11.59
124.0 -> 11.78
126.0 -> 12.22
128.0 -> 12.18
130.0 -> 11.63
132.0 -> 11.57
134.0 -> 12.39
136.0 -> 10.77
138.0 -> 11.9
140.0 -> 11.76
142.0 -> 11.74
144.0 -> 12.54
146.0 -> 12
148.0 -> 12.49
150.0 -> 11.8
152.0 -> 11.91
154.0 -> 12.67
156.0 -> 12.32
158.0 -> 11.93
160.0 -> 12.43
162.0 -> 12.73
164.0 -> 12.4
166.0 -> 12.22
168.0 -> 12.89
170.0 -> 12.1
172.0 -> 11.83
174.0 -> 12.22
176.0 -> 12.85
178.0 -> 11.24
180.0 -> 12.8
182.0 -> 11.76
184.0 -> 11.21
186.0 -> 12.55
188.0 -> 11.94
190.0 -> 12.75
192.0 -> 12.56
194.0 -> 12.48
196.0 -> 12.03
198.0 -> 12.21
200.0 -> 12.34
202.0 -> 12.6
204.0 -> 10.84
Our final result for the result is 11.9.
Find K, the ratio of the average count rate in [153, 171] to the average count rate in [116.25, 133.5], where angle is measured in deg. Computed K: 1.1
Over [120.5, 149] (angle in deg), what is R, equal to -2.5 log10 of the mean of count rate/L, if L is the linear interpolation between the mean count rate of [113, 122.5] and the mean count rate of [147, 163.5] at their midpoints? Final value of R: 0.01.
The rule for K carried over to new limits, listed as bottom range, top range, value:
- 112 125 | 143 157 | 1.04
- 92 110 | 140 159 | 1.01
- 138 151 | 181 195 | 1.01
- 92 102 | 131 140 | 0.99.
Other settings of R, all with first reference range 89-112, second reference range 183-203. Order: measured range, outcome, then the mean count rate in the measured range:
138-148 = 0.01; 12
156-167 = -0.01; 12.3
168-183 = 0.01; 12.2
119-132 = 0.03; 11.8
